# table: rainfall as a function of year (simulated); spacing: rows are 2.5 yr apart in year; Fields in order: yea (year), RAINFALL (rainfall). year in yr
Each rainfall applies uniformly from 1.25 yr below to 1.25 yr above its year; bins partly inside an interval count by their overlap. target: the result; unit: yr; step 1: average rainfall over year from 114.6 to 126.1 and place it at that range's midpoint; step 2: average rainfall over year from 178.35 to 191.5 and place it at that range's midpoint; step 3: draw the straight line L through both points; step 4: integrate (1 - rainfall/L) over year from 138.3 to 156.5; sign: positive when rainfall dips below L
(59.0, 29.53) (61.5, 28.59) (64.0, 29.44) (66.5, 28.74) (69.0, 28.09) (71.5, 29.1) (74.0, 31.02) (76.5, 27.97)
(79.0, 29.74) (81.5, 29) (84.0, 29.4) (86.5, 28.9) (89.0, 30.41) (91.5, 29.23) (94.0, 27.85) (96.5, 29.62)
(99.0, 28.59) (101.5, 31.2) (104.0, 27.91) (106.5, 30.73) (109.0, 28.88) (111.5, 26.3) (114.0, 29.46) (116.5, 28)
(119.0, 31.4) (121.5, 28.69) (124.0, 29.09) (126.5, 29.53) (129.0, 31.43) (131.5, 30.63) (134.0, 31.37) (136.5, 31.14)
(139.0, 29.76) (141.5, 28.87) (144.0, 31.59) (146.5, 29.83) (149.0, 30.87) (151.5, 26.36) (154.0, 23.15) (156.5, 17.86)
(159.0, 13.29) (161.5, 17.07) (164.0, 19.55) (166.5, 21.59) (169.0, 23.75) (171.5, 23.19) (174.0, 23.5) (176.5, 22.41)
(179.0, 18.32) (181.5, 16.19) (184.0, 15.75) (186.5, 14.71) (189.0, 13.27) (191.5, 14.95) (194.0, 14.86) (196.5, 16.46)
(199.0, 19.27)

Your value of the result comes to -3.3 yr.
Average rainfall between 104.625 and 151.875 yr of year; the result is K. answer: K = 29.7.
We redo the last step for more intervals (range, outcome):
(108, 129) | 29.1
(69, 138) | 29.5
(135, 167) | 24.8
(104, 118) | 28.7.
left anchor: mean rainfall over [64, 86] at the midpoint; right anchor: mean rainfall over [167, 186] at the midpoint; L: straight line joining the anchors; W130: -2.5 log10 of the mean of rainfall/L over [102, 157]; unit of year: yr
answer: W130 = -0.19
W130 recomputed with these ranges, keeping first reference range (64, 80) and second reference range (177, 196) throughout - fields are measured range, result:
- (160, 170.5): -0.124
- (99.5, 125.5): -0.195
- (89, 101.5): -0.110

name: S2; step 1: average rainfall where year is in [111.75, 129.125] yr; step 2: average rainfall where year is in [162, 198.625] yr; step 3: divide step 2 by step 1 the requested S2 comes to 0.6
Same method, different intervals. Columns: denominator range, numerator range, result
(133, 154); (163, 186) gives 0.69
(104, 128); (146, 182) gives 0.75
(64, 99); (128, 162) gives 0.92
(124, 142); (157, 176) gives 0.67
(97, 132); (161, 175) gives 0.74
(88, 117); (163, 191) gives 0.66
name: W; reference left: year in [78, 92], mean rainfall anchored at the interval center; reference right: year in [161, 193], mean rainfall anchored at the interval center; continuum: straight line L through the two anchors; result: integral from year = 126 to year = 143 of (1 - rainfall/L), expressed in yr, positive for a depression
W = -4.8 yr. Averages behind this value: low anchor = 29.5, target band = 30.4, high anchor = 18.8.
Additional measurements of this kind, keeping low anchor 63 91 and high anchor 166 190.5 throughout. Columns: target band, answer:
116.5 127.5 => -2.10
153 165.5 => 1.72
